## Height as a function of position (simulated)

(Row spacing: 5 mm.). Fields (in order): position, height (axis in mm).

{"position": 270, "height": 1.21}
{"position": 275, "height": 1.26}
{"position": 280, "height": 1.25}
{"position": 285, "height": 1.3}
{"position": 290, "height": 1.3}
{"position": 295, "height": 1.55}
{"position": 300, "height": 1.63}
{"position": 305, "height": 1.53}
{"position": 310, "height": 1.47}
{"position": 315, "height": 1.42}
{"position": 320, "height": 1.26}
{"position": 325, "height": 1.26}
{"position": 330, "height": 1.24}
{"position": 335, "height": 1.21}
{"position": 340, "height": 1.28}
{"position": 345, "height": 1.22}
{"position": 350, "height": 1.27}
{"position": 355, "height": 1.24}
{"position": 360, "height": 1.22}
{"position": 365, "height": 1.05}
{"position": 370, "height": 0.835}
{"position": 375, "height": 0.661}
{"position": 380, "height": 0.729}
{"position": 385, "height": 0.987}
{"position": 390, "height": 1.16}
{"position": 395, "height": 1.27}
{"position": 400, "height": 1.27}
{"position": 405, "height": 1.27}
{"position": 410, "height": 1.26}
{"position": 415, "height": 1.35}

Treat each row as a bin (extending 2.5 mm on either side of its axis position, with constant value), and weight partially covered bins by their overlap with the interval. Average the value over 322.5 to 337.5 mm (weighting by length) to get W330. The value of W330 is 1.24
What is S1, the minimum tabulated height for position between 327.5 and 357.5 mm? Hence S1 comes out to 1.21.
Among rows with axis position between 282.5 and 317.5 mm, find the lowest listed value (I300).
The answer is 1.3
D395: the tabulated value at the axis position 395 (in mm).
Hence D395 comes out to 1.27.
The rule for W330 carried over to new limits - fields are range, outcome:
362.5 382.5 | 0.819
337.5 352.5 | 1.26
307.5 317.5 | 1.44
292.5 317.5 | 1.52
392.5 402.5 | 1.27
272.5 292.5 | 1.28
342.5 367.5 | 1.2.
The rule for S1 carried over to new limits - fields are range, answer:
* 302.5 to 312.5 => 1.47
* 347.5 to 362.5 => 1.22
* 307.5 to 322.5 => 1.26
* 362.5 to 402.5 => 0.661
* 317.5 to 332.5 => 1.24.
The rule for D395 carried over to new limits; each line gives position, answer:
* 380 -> 0.729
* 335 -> 1.21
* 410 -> 1.26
